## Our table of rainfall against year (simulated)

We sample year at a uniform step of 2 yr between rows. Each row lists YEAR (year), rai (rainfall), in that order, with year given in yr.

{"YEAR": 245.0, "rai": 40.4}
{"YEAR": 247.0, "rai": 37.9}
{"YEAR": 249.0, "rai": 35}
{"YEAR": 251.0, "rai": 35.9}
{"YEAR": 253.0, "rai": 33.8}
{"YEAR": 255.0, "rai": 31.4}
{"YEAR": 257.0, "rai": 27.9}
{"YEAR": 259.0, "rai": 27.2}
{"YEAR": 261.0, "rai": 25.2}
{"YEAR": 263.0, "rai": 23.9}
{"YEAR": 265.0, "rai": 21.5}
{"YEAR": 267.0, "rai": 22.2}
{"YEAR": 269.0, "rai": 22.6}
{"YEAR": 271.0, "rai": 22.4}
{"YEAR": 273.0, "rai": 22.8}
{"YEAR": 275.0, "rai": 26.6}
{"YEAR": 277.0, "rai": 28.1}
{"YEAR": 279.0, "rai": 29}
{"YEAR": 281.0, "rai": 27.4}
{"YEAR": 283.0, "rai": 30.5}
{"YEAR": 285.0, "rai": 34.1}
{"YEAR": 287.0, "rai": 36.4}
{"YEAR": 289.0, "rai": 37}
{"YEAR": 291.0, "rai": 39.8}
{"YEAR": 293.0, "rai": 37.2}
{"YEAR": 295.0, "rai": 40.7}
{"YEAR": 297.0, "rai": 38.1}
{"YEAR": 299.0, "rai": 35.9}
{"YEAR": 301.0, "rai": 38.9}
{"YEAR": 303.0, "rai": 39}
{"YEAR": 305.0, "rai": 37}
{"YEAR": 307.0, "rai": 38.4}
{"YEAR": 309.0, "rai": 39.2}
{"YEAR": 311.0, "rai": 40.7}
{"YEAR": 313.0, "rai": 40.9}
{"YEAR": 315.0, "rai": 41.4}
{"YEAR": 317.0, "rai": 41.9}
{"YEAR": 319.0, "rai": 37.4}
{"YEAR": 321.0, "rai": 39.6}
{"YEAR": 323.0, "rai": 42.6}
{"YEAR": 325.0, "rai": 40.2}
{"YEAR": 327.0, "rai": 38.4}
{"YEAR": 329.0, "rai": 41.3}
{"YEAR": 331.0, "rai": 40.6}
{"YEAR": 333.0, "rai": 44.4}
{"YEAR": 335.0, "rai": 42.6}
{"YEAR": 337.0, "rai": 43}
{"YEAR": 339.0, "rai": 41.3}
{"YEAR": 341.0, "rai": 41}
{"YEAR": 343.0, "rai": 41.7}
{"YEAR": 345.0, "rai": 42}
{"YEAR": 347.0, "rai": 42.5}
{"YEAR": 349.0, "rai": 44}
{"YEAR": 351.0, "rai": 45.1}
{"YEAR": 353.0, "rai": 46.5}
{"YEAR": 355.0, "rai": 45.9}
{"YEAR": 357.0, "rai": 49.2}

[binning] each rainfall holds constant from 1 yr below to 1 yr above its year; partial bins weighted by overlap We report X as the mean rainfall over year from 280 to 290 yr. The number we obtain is 33.1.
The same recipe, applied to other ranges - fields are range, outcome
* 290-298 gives 39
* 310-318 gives 41.2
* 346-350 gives 43.2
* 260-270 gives 23.1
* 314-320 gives 40.2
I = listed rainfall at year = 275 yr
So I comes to 26.6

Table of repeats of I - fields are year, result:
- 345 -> 42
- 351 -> 45.1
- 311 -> 40.7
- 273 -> 22.8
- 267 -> 22.2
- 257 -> 27.9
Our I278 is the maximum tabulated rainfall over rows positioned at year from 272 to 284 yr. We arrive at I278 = 30.5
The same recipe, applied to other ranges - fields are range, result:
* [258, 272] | 27.2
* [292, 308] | 40.7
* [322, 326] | 42.6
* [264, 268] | 22.2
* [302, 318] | 41.9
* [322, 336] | 44.4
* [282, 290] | 37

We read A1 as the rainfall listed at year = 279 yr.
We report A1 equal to 29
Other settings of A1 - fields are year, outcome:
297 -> 38.1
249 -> 35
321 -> 39.6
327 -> 38.4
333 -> 44.4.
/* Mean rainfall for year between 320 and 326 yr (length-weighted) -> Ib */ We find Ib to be 40.8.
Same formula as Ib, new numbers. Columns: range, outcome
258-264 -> 25.4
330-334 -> 42.5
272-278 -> 25.8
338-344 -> 41.3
